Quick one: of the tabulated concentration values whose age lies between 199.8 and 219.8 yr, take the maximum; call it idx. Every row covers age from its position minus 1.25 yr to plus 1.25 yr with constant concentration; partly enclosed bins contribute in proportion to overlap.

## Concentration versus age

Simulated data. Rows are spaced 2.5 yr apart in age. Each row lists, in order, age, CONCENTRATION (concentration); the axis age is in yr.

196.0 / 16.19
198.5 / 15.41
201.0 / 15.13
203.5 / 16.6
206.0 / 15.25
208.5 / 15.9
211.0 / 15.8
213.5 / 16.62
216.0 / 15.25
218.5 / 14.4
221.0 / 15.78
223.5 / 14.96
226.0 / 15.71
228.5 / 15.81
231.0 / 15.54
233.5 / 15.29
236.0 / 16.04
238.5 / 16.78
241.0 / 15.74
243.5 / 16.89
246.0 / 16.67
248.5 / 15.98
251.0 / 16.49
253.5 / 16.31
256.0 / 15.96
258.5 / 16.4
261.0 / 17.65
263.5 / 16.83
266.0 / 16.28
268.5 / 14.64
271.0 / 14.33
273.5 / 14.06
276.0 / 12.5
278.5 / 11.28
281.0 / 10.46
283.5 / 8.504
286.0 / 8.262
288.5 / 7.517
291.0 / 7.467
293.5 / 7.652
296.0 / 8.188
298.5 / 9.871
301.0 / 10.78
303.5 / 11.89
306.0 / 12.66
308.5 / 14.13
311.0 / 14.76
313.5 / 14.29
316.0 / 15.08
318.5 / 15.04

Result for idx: 16.62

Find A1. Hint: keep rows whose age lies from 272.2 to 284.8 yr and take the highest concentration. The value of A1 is 14.06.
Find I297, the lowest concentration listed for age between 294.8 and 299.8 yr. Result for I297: 8.188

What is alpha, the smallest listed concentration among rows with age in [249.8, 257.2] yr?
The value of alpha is 15.96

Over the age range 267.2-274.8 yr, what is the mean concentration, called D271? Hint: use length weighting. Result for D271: 14.3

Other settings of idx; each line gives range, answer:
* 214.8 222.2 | 15.78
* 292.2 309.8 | 14.13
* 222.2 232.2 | 15.81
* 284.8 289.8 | 8.262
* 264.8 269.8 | 16.28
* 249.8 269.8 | 17.65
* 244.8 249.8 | 16.67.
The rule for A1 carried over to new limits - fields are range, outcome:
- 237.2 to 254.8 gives 16.89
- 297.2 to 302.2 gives 10.78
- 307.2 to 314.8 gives 14.76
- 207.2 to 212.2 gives 15.9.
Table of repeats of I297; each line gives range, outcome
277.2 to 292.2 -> 7.467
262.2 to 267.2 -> 16.28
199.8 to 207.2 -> 15.13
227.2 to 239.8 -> 15.29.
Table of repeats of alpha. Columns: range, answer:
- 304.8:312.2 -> 12.66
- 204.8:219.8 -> 14.4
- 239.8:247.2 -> 15.74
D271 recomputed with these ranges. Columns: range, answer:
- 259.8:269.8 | 16.3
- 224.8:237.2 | 15.7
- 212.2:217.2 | 15.9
